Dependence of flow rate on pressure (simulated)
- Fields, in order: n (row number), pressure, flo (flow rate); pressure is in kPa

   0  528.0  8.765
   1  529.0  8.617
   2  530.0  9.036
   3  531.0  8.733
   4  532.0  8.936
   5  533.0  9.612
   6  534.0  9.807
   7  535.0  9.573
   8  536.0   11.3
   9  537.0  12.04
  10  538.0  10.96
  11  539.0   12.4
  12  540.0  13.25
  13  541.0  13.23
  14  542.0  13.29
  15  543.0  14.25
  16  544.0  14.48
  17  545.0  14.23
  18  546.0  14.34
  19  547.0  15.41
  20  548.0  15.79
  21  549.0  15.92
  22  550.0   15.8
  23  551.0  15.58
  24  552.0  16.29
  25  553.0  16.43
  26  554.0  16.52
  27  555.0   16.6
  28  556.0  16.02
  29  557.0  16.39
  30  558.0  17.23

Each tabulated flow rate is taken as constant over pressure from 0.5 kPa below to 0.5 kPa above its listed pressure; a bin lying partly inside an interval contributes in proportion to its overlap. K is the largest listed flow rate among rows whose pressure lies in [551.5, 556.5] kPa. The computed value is 16.6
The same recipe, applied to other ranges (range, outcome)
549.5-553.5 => 16.43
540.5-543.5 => 14.25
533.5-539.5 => 12.4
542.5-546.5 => 14.48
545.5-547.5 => 15.41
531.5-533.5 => 9.612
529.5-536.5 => 11.3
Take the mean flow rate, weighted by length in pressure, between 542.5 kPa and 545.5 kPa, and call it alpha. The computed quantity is 14.3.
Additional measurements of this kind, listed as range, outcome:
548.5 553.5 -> 16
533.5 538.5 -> 10.7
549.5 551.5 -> 15.7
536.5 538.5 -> 11.5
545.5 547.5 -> 14.9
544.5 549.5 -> 15.1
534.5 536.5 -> 10.4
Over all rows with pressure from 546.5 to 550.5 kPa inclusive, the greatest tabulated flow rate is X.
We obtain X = 15.92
